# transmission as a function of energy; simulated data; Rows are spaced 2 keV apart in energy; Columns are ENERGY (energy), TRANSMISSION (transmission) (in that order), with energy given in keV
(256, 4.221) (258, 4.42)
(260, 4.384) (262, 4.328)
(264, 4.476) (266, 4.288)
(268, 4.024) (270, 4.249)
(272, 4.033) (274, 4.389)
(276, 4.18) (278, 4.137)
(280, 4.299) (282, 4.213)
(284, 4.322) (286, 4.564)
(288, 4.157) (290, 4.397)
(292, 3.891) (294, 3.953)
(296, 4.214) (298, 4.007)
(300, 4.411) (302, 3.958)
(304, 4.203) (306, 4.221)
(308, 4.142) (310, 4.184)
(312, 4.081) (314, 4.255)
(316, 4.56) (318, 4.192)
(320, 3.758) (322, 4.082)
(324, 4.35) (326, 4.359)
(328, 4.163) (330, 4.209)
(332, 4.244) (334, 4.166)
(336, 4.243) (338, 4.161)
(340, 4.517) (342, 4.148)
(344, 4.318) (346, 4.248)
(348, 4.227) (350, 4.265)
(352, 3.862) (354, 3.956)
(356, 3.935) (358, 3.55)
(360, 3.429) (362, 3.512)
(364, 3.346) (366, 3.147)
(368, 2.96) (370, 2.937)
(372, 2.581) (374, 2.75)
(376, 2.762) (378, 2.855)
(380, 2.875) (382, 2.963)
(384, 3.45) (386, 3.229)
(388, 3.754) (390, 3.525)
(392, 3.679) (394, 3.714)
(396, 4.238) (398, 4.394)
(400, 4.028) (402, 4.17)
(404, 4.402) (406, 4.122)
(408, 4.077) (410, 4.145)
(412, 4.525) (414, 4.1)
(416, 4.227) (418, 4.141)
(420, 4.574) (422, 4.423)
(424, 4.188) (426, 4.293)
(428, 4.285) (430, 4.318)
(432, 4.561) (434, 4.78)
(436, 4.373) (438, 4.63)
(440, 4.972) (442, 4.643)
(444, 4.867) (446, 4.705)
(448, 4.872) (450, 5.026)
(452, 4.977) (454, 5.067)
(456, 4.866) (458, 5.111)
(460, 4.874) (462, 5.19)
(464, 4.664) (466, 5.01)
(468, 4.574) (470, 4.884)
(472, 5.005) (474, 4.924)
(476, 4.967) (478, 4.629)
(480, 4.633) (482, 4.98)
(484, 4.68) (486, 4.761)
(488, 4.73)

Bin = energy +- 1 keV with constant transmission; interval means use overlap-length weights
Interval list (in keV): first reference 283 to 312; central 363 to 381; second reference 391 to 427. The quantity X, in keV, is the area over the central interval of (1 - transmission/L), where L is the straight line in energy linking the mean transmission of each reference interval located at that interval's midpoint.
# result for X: 5.5 keV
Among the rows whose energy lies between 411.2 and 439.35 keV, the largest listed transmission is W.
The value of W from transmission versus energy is 4.78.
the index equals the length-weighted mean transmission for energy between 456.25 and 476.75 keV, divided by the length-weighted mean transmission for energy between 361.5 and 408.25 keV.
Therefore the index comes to 1.4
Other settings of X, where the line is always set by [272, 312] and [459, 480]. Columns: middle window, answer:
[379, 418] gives 6.1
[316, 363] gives 3.0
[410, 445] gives 1.9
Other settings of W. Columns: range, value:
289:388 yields 4.56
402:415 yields 4.525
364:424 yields 4.574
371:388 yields 3.754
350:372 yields 4.265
